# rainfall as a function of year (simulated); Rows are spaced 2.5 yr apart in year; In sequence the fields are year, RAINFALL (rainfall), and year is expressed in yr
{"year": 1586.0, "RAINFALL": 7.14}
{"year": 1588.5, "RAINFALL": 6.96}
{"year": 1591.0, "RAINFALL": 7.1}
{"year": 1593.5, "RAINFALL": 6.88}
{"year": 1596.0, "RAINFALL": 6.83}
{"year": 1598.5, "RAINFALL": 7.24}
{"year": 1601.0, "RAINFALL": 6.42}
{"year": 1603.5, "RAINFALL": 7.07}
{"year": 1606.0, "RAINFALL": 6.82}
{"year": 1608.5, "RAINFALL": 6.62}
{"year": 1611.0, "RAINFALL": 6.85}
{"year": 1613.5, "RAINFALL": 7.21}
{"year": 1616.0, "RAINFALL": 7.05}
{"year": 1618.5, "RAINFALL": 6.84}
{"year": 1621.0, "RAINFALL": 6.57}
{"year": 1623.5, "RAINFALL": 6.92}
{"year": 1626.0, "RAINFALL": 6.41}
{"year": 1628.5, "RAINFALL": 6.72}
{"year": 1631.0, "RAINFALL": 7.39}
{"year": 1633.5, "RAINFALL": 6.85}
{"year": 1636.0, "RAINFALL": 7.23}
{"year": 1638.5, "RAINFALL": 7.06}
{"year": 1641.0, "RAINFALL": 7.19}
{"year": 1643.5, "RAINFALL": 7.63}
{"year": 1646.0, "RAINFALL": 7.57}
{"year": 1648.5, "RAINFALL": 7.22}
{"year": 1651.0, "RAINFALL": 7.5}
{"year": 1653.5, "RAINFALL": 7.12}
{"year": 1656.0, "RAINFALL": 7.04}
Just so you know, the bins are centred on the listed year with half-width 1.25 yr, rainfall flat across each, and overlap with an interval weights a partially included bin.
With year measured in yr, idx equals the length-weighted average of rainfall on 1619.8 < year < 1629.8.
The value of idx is 6.66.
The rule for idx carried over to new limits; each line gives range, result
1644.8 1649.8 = 7.39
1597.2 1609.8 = 6.83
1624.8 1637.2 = 6.92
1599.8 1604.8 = 6.75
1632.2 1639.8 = 7.05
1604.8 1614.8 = 6.88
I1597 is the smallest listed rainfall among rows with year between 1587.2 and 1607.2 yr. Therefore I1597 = 6.42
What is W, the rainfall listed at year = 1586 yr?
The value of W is 7.14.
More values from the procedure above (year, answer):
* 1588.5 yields 6.96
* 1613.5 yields 7.21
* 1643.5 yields 7.63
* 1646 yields 7.57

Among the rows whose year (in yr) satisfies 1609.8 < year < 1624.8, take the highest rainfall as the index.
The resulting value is 7.21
